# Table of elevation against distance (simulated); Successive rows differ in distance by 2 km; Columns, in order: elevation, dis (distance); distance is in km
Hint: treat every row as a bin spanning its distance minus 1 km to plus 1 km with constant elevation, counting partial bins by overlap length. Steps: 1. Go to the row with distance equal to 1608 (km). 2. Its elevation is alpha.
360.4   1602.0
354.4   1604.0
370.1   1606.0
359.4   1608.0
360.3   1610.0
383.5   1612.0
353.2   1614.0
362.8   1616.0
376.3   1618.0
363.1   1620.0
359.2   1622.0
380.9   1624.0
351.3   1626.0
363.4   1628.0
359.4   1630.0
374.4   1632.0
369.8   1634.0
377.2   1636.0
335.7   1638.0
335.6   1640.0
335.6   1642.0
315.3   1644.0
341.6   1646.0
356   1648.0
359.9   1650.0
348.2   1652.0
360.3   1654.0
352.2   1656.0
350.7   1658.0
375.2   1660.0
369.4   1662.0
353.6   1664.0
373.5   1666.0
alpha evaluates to 359.4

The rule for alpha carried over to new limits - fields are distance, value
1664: 353.6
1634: 369.8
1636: 377.2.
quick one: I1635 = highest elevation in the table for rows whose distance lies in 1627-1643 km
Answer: 377.2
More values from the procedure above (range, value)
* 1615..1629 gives 380.9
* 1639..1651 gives 359.9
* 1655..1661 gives 375.2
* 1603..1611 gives 370.1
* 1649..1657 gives 360.3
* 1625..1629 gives 363.4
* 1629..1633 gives 374.4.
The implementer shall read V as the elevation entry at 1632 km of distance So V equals 374.4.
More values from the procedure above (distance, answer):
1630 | 359.4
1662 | 369.4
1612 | 383.5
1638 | 335.7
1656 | 352.2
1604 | 354.4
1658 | 350.7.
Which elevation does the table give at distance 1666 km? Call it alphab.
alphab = 373.5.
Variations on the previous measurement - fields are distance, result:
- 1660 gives 375.2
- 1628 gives 363.4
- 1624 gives 380.9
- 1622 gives 359.2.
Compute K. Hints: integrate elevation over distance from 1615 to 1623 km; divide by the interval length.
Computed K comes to 365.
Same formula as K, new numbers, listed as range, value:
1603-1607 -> 362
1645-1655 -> 353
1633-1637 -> 374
